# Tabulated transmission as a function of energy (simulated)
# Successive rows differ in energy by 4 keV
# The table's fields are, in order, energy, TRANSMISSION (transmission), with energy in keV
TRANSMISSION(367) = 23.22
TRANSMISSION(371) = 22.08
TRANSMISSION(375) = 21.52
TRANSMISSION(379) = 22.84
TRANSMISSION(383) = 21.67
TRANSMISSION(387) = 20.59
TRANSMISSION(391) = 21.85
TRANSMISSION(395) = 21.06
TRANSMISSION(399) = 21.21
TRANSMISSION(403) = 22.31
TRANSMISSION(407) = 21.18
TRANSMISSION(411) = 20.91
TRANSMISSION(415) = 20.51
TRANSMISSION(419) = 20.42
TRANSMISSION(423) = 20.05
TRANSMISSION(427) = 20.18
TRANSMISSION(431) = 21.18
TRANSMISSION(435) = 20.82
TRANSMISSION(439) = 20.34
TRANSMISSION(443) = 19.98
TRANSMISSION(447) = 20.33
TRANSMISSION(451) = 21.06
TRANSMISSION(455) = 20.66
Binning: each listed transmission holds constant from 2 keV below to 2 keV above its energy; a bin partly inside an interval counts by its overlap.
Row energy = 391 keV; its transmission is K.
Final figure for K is 21.85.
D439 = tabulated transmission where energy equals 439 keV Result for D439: 20.34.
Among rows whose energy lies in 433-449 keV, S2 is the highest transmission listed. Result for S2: 20.82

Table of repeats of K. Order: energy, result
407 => 21.18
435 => 20.82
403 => 22.31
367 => 23.22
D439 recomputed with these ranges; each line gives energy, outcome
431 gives 21.18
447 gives 20.33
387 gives 20.59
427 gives 20.18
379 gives 22.84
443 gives 19.98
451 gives 21.06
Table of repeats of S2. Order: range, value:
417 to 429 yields 20.42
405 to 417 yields 21.18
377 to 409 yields 22.84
